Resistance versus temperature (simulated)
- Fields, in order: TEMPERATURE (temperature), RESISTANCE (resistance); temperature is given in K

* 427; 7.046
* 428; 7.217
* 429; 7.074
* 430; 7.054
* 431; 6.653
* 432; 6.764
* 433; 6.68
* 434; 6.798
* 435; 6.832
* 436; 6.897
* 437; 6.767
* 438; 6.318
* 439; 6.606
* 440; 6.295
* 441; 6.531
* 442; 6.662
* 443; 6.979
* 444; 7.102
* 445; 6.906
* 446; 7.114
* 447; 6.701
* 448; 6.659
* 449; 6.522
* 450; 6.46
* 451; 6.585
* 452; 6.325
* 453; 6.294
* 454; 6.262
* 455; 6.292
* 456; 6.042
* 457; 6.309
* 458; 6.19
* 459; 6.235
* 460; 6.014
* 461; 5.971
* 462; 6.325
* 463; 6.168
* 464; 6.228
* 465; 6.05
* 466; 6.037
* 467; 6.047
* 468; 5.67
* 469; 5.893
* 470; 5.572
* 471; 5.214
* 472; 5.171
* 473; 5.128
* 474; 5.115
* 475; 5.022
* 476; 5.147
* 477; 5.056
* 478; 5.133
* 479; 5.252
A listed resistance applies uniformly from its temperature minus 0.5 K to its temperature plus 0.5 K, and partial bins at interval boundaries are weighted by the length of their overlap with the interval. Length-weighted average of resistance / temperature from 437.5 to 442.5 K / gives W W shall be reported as 6.48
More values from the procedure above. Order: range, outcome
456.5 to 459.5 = 6.24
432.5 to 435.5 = 6.77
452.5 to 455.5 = 6.28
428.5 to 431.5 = 6.93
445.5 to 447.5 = 6.91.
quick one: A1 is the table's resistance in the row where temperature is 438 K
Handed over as 6.318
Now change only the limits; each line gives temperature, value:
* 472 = 5.171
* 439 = 6.606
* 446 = 7.114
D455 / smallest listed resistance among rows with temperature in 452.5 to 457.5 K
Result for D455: 6.042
